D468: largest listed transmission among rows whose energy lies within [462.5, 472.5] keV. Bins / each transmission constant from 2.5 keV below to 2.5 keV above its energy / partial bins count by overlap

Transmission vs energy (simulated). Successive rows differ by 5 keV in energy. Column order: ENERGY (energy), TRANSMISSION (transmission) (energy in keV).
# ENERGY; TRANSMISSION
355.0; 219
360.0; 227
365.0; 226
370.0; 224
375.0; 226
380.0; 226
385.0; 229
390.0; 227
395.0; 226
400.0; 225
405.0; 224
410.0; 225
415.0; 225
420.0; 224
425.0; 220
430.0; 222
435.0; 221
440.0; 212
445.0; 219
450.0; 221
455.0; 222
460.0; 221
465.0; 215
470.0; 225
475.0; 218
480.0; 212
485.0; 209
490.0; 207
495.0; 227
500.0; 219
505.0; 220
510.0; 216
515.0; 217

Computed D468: 225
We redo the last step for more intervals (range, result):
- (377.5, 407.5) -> 229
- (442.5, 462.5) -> 222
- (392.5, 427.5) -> 226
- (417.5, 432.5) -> 224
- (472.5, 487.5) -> 218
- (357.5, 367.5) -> 227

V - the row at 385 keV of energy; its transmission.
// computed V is 229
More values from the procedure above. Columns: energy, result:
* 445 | 219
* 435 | 221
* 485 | 209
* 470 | 225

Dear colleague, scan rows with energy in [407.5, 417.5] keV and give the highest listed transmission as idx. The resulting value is 225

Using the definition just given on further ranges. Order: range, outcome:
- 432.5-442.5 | 221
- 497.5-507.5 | 220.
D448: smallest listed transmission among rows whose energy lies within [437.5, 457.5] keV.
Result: 212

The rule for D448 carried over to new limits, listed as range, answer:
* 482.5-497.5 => 207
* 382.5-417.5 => 224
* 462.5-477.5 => 215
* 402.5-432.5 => 220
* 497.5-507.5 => 219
